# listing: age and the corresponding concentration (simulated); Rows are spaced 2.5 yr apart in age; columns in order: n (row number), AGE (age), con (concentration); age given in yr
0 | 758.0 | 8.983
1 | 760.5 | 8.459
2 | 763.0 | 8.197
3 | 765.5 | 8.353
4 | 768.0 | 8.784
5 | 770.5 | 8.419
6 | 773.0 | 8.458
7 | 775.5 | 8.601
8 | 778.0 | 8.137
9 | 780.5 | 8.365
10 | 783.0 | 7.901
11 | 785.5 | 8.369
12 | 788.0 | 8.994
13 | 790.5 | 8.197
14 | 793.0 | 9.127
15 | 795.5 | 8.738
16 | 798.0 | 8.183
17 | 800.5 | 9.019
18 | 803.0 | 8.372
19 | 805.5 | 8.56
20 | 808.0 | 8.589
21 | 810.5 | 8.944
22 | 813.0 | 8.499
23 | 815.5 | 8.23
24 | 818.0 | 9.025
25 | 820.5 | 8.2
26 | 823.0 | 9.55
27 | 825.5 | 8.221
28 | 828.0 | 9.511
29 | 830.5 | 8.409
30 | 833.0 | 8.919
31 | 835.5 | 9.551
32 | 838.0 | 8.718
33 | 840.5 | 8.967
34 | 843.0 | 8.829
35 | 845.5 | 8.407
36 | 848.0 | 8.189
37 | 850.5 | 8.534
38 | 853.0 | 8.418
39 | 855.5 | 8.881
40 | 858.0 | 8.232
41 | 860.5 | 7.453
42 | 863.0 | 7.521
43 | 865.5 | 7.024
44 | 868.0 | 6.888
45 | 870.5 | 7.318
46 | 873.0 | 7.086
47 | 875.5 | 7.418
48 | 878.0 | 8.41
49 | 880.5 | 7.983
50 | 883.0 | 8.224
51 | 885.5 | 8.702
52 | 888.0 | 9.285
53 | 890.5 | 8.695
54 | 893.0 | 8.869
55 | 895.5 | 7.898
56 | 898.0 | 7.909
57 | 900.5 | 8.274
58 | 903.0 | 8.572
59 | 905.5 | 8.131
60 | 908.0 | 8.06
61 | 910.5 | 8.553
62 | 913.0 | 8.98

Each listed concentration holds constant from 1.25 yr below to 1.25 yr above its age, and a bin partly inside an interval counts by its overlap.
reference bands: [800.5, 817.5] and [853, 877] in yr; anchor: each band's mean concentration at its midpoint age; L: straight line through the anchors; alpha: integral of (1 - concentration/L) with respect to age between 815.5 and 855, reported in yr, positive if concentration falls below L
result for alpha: -3.1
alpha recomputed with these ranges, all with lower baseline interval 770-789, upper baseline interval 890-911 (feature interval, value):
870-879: 0.8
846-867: 0.8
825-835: -0.6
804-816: -0.3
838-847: -0.4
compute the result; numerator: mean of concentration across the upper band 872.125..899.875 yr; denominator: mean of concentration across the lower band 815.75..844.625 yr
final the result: 0.9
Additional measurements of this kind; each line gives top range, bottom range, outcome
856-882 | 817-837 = 0.85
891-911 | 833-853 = 0.95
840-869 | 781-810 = 0.95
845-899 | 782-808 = 0.94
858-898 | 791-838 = 0.91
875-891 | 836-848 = 0.96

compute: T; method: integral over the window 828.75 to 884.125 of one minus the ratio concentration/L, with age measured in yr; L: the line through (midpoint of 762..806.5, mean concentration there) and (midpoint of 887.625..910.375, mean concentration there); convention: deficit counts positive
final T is 1.69 yr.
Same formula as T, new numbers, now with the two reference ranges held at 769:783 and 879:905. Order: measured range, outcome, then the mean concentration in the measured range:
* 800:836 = -1.57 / 8.75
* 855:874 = 2.06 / 7.5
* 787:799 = -0.40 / 8.65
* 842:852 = -0.09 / 8.48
